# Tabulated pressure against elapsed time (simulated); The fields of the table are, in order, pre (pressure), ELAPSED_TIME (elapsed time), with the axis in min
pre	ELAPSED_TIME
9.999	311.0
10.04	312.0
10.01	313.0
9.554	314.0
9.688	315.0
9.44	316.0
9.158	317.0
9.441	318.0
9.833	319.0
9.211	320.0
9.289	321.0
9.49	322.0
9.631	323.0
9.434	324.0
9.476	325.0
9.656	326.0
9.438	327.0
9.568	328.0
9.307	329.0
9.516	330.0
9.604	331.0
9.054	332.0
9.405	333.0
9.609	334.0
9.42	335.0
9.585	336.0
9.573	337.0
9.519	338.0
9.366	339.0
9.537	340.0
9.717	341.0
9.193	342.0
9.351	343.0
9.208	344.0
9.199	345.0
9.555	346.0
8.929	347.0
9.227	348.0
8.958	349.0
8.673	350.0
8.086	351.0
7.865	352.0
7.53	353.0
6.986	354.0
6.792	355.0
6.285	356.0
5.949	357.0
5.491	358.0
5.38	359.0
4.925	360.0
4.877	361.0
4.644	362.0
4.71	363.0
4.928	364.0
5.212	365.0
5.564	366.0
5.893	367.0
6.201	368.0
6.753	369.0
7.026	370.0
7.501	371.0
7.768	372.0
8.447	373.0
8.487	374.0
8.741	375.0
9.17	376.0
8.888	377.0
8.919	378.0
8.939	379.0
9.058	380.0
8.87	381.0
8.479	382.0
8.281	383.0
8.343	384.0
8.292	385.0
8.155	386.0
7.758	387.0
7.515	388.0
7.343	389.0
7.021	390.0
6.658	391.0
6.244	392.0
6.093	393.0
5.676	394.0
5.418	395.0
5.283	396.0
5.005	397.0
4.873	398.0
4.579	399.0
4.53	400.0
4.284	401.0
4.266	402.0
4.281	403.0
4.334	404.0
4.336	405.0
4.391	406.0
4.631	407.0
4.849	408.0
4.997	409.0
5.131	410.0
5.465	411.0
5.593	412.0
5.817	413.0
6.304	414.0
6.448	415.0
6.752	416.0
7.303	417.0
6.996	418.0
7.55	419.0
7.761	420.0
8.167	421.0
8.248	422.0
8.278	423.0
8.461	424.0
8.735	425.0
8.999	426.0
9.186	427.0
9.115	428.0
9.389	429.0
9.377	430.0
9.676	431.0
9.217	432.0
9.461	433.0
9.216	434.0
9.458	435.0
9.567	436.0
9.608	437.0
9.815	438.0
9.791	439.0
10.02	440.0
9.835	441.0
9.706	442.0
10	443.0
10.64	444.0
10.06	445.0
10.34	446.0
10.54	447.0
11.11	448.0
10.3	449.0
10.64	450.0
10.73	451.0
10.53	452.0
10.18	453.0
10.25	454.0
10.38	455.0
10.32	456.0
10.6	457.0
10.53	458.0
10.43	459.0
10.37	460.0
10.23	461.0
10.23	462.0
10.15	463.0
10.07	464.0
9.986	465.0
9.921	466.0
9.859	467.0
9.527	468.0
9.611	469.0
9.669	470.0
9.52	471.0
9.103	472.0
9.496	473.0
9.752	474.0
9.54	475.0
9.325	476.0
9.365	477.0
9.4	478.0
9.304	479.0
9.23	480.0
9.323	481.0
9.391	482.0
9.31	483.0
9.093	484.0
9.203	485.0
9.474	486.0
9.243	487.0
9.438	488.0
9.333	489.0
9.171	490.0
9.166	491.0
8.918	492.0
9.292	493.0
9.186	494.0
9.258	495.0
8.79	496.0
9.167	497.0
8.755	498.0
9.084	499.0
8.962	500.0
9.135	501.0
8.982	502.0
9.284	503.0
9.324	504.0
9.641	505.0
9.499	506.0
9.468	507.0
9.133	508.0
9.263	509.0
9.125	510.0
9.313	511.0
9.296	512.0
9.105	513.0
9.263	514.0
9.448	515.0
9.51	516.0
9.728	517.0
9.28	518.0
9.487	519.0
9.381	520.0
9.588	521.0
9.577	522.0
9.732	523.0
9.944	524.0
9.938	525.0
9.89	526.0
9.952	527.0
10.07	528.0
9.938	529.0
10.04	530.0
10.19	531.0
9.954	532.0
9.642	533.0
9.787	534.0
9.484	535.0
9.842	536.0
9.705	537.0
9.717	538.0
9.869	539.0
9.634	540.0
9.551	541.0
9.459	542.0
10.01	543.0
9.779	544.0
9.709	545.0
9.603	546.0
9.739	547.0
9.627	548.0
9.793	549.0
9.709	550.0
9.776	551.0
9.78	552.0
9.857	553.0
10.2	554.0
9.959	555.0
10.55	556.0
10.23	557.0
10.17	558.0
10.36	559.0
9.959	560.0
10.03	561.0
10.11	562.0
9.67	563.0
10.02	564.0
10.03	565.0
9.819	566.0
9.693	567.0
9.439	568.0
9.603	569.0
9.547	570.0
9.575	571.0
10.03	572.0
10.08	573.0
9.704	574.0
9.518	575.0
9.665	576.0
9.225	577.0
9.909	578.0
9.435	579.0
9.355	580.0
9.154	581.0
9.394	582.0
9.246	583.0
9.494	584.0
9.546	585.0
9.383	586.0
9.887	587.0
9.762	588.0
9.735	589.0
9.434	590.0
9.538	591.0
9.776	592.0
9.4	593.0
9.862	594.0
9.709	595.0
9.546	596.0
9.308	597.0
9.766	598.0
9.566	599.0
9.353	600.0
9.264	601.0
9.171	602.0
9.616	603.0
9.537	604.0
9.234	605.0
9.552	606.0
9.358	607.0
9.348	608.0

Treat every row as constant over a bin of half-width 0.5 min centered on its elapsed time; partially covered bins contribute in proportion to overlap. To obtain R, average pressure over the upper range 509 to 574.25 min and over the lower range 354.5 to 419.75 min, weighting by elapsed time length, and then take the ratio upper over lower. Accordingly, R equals 1.5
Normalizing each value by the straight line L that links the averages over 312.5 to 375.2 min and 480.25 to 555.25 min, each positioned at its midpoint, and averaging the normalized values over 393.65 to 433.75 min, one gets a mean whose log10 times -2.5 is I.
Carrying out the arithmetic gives 0.31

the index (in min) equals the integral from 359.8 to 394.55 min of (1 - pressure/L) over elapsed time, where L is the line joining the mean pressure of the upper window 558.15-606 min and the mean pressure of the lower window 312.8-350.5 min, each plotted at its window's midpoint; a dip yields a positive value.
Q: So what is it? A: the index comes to 8.3 min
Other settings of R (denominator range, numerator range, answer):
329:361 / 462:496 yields 1.13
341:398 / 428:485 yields 1.35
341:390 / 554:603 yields 1.28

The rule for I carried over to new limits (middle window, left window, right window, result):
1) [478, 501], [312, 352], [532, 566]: 0.06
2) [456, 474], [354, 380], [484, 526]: -0.16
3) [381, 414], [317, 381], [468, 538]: 0.40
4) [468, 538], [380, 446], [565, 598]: -0.10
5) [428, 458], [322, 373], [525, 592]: -0.14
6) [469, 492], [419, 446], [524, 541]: 0.02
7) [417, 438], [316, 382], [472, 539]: 0.00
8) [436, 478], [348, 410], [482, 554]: -0.22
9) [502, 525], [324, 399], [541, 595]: -0.02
